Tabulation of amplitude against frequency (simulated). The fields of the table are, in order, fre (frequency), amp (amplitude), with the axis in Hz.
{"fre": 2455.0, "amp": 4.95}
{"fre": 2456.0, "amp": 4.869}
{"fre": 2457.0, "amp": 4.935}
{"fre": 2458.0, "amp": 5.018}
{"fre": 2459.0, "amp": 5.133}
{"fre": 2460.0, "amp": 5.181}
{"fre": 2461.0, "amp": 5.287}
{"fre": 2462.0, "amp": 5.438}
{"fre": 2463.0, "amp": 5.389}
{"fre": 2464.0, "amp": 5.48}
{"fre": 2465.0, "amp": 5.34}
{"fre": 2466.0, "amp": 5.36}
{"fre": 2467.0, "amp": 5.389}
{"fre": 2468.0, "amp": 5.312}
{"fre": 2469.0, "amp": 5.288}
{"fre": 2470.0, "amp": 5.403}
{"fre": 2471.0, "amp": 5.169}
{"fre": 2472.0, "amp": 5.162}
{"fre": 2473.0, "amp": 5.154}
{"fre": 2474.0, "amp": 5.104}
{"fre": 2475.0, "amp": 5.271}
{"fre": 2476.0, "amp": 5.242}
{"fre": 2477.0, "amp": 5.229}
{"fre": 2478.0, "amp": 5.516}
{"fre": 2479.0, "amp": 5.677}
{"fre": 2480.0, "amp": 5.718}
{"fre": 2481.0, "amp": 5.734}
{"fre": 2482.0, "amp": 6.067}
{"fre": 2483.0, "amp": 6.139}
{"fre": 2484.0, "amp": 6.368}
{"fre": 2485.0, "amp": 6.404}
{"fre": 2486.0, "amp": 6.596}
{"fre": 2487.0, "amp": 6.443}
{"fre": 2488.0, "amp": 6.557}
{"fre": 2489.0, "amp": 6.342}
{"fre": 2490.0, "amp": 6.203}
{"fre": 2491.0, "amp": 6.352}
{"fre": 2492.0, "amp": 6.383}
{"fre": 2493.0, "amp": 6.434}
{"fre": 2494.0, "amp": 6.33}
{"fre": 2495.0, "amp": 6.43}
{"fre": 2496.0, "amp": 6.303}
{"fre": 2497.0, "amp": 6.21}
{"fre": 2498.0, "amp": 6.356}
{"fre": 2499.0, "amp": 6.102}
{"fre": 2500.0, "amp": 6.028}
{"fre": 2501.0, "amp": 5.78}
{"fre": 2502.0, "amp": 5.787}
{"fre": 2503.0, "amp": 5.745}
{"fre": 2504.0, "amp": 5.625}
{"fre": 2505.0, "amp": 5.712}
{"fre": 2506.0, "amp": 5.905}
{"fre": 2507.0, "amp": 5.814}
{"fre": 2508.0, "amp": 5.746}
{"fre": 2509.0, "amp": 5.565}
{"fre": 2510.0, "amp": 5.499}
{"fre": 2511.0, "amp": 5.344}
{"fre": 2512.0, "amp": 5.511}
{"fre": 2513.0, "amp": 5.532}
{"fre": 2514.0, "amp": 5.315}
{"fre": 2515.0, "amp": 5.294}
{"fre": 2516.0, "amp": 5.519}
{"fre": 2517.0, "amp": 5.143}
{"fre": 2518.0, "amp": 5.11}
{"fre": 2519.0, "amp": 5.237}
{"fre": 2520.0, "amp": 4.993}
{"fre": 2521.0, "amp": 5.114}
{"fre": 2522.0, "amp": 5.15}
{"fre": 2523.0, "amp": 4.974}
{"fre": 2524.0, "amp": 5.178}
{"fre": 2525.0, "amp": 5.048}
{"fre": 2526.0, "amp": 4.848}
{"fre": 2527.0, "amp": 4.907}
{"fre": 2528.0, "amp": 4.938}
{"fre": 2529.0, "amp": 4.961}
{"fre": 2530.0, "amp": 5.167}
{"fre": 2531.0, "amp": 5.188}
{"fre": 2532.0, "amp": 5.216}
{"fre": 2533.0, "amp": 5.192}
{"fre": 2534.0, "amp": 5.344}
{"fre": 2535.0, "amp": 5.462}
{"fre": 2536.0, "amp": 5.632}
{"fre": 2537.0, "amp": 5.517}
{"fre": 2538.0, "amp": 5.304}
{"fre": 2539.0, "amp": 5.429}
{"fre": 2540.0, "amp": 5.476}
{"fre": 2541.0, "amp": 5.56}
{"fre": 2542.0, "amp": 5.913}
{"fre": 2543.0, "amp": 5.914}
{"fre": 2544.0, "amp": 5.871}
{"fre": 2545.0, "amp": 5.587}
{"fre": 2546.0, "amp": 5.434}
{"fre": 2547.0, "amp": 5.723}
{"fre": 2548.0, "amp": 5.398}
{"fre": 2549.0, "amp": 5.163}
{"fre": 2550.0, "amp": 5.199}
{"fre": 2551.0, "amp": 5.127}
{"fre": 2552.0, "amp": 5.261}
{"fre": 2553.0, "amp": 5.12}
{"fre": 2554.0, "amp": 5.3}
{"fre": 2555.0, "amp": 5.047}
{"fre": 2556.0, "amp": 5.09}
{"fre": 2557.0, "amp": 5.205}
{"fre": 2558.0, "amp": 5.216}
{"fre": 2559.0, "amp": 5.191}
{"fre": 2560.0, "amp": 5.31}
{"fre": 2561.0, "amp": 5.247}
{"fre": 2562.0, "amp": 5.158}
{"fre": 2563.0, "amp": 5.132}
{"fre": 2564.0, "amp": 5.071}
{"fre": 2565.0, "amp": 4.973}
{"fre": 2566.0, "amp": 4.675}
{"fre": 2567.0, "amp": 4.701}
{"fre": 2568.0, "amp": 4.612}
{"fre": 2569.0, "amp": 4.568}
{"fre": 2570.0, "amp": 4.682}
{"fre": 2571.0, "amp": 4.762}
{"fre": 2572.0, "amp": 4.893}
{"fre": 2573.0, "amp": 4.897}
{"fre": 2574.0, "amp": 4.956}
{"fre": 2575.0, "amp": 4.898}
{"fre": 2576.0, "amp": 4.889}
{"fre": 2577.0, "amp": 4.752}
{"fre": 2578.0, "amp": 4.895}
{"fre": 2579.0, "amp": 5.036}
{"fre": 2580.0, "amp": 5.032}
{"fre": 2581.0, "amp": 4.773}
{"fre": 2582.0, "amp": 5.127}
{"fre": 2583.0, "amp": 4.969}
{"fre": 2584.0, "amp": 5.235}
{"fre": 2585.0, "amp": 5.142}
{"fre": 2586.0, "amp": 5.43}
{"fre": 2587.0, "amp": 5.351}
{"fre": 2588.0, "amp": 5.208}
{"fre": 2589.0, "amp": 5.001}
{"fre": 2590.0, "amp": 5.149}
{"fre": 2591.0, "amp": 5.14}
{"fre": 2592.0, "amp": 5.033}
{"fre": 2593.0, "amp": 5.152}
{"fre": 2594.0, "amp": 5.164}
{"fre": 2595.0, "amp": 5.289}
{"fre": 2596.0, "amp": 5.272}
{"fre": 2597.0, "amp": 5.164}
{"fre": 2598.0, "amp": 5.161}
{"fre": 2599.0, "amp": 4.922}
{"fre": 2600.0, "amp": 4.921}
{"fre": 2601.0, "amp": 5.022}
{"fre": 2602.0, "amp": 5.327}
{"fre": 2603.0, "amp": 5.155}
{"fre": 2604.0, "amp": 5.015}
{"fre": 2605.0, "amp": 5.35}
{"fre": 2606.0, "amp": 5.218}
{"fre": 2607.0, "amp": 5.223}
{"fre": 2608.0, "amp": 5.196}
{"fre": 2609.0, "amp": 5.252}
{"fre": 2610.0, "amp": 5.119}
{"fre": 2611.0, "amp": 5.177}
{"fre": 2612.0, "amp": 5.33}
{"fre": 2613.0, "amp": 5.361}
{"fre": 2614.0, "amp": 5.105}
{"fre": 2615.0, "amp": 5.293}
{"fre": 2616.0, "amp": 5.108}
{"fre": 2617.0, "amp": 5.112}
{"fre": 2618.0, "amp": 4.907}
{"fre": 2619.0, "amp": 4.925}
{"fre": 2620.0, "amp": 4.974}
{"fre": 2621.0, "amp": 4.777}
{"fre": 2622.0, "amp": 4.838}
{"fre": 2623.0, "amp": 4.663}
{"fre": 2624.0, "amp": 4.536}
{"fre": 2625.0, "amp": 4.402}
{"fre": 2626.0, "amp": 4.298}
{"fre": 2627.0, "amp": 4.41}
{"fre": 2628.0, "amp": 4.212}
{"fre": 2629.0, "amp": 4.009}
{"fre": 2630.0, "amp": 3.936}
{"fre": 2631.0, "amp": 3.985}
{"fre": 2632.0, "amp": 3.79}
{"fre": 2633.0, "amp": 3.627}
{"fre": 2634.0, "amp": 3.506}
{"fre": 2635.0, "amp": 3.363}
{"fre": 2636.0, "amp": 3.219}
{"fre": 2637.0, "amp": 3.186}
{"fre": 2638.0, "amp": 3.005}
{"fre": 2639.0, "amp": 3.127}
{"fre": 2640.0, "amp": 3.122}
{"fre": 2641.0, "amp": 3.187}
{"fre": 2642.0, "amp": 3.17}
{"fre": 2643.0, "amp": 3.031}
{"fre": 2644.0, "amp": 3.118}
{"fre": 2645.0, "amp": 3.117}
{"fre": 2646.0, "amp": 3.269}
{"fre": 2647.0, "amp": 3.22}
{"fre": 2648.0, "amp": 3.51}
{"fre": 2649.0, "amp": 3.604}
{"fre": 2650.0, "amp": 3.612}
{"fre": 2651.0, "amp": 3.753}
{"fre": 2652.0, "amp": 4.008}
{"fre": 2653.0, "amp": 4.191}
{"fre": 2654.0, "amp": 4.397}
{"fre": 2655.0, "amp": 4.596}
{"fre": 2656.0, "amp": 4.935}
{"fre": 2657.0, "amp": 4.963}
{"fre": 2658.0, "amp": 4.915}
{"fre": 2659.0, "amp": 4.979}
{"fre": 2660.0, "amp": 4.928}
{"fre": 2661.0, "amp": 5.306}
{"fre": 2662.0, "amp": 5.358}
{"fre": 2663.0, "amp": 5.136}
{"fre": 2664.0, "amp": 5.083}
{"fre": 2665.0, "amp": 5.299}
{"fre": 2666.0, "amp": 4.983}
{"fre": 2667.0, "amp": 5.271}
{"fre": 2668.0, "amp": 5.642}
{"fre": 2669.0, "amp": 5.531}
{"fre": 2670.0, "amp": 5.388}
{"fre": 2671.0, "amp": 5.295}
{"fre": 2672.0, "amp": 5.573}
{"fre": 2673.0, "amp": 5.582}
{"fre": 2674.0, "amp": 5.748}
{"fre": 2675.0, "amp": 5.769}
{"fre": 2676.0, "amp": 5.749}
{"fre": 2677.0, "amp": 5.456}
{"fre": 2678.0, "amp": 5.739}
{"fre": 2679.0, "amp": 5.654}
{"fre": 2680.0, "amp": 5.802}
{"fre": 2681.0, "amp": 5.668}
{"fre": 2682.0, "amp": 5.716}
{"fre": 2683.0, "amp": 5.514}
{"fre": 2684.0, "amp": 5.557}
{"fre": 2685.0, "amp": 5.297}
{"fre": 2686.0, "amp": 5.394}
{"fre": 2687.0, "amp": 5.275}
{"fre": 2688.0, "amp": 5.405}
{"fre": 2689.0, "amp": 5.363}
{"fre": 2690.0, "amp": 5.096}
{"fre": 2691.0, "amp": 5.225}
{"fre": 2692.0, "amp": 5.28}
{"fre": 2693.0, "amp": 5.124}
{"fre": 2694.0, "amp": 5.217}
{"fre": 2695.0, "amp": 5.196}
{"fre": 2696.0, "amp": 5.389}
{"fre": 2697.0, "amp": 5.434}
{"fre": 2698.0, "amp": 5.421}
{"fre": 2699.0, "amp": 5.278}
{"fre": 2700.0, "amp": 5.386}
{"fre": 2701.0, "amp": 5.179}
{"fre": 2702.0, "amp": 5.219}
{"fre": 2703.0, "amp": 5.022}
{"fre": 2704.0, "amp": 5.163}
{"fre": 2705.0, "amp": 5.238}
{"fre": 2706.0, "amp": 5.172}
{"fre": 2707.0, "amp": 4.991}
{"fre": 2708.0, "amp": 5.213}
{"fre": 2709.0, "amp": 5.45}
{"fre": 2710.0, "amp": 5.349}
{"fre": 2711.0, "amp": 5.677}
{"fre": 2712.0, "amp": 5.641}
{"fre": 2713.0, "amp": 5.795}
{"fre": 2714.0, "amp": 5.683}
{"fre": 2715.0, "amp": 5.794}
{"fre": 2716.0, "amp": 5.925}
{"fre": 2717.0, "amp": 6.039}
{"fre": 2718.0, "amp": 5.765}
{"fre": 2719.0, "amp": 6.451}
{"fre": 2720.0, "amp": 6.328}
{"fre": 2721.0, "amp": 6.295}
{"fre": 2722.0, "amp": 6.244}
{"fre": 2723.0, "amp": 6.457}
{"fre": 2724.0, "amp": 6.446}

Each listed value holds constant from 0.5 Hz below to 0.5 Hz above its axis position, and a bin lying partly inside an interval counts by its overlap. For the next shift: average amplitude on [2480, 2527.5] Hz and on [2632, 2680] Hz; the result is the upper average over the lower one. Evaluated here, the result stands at 0.77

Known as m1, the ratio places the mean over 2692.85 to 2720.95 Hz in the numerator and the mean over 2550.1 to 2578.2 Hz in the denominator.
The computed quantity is 1.1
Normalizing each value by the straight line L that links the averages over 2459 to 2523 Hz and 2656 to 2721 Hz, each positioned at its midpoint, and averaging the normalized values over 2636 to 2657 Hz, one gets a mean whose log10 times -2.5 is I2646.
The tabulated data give 0.46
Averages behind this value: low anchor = 5.68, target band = 3.58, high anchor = 5.43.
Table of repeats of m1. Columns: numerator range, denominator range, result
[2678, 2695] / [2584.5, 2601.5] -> 1.05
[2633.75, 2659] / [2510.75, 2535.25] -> 0.71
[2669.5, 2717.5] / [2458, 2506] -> 0.94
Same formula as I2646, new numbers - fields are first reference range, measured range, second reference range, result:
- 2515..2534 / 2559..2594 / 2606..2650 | -0.08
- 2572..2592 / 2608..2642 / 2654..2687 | 0.20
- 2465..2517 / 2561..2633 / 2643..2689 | 0.07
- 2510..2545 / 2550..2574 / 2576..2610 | 0.04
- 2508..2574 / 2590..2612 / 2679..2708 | 0.02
